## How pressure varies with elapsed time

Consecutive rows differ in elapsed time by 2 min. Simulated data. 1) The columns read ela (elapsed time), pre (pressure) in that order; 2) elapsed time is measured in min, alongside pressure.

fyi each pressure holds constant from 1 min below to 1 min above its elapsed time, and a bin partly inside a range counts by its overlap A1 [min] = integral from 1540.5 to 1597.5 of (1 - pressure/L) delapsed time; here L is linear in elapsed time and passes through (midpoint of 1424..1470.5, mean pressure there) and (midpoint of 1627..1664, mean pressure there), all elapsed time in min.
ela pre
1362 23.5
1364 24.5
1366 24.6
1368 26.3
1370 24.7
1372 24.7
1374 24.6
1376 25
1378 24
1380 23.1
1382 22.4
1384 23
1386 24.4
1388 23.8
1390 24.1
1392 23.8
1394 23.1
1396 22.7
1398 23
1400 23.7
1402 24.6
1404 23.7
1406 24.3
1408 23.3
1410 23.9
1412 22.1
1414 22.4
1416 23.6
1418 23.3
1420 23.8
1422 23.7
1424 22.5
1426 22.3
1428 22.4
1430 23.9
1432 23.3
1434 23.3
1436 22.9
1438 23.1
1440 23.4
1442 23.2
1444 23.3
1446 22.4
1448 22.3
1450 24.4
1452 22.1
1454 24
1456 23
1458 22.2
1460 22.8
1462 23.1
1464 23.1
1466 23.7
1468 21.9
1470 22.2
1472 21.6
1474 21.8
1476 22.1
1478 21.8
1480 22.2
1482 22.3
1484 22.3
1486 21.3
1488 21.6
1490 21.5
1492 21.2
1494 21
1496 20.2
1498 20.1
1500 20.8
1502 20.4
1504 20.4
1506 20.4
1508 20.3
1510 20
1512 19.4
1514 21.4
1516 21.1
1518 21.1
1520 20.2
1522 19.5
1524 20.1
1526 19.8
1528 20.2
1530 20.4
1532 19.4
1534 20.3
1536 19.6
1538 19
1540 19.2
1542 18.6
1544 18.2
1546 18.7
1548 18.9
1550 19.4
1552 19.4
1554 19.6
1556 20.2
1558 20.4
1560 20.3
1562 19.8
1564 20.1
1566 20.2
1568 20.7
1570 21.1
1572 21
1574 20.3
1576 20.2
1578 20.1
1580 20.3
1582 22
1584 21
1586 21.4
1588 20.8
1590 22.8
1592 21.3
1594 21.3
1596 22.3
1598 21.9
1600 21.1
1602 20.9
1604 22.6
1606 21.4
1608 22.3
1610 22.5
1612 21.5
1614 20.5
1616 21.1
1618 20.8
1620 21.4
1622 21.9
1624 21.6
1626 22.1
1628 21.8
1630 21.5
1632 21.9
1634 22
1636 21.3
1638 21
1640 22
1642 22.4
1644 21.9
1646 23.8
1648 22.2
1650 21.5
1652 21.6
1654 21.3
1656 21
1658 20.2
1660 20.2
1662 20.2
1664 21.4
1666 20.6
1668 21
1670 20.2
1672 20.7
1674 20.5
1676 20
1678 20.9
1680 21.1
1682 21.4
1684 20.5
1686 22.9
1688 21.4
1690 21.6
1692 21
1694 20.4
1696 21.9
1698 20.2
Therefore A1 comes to 4.4 min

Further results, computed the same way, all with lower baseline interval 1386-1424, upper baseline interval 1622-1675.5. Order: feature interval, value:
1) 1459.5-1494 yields 1.2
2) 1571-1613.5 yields 1.0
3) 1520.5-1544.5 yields 3.0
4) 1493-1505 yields 1.2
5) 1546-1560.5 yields 1.7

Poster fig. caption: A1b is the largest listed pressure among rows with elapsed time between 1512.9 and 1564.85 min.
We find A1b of 21.4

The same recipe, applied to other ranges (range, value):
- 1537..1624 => 22.8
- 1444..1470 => 24.4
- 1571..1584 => 22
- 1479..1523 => 22.3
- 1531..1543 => 20.3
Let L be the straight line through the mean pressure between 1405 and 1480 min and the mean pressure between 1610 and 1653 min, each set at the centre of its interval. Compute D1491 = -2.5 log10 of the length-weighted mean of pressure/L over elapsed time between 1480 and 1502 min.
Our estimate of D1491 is 0.07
